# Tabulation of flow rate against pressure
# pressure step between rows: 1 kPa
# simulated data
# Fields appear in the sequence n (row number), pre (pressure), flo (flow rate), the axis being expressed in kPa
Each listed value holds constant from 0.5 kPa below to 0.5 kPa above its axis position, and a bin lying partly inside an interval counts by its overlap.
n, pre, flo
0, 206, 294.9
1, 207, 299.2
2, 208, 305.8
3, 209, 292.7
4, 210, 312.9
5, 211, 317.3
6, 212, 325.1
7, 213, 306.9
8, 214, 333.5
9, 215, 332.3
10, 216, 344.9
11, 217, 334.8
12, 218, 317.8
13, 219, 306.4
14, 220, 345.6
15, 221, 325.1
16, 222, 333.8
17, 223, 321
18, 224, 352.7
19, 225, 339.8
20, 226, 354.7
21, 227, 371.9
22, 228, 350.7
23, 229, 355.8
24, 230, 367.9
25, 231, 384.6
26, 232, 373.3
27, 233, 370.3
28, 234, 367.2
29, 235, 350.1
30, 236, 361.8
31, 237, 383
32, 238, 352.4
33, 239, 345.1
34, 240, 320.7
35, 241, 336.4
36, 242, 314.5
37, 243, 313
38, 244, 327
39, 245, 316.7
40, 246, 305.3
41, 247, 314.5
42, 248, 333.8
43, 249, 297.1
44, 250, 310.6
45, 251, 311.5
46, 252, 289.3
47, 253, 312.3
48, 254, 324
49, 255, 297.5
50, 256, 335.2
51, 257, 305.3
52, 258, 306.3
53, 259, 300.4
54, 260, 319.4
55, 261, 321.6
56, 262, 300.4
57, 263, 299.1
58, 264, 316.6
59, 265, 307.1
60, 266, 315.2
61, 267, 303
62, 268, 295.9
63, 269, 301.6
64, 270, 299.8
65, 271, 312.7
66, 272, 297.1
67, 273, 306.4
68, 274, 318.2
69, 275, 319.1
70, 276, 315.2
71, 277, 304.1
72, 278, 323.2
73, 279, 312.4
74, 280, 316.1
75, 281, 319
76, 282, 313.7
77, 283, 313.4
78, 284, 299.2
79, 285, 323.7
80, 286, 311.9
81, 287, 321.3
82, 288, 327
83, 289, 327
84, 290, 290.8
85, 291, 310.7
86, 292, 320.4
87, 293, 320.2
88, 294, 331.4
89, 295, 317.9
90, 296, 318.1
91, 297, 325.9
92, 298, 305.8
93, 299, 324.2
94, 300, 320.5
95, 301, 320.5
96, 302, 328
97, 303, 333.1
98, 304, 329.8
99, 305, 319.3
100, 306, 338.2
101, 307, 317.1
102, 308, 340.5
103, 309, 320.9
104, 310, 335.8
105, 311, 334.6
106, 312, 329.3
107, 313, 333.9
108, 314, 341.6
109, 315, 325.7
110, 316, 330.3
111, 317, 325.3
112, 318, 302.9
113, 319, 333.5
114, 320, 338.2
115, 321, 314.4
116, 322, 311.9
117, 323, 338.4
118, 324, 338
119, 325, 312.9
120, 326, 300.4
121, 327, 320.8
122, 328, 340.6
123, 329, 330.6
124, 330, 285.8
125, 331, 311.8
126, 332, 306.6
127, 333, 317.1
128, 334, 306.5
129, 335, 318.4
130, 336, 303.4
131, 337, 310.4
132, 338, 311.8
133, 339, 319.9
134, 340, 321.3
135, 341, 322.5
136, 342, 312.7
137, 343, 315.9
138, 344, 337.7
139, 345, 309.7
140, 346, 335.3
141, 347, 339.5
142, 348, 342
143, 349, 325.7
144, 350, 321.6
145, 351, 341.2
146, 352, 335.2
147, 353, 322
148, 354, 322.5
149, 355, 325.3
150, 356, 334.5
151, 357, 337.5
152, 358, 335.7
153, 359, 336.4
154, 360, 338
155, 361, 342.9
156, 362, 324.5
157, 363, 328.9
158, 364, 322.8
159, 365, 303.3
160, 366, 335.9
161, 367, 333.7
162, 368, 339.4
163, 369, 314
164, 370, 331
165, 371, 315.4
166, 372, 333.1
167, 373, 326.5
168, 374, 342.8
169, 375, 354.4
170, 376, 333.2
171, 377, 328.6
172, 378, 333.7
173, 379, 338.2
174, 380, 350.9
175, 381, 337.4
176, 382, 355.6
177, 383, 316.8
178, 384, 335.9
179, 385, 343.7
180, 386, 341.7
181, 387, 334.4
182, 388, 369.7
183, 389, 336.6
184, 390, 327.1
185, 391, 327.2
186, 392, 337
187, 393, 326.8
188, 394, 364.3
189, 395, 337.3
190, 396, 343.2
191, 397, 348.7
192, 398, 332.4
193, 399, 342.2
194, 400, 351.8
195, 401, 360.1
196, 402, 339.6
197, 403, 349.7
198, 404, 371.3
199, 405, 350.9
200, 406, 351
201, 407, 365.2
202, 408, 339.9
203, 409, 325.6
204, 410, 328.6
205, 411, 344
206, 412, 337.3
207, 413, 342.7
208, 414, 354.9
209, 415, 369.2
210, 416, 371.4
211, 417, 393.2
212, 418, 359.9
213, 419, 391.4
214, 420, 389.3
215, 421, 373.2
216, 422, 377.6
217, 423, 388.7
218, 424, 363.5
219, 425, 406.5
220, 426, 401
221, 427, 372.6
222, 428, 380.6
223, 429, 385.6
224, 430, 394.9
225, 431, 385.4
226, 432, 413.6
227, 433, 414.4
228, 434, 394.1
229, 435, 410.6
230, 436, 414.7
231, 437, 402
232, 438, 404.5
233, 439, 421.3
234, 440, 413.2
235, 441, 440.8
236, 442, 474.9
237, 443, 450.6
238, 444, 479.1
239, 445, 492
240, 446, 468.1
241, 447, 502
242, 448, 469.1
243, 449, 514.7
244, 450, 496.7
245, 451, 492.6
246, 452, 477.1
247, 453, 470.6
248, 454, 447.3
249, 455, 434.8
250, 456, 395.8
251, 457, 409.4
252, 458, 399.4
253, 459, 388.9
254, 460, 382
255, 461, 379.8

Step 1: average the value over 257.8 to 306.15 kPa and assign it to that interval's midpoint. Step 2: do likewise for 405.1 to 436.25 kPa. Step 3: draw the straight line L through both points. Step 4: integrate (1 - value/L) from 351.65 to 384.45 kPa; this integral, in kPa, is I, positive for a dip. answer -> 1.8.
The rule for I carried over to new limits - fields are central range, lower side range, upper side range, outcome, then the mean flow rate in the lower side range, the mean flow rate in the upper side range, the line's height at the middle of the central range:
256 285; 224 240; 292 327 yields 2.8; 360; 325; 343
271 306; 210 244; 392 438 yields 3.3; 342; 368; 351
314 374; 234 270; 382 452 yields 5.2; 319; 384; 355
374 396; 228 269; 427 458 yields 3.5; 327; 437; 404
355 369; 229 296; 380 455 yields 1.2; 321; 386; 363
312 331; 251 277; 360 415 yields 0.0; 309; 339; 323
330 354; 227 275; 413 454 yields 3.3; 325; 419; 372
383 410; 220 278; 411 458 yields 3.6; 326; 415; 397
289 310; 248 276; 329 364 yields -0.4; 309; 324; 315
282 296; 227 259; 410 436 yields 1.2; 333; 380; 345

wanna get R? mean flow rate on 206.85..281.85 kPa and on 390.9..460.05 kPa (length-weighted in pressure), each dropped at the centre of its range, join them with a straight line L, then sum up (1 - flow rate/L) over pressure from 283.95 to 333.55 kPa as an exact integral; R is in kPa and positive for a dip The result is 3.8 kPa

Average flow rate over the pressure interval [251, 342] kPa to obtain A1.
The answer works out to 317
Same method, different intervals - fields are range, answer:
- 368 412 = 340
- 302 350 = 323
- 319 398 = 329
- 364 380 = 331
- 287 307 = 321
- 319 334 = 319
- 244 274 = 309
